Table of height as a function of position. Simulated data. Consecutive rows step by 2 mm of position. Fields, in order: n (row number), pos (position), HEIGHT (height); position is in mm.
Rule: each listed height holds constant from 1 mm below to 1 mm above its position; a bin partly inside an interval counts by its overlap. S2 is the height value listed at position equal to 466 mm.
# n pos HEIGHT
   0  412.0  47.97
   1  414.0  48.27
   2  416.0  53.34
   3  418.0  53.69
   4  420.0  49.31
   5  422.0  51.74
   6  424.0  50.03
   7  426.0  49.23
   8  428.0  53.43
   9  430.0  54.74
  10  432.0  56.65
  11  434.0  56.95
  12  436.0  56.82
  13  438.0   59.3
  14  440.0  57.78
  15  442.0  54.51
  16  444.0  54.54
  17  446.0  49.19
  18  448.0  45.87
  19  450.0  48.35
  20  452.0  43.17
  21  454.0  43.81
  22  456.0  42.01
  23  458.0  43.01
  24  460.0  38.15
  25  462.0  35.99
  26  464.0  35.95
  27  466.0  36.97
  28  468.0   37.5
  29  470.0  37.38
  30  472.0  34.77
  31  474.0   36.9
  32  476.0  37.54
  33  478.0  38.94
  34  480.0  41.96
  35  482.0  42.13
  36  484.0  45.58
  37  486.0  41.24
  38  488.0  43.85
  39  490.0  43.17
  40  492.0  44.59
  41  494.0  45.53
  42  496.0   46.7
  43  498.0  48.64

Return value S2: 36.97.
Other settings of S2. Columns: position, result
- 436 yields 56.82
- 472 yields 34.77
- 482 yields 42.13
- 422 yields 51.74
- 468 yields 37.5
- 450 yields 48.35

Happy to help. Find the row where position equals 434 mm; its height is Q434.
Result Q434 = 56.95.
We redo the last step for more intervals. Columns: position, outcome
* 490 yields 43.17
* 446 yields 49.19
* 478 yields 38.94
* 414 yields 48.27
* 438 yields 59.3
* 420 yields 49.31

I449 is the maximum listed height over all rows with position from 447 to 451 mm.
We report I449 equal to 48.35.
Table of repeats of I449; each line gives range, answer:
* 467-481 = 41.96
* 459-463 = 38.15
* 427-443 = 59.3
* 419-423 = 51.74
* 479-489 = 45.58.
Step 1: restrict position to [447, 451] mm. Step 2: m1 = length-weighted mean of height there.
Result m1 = 47.1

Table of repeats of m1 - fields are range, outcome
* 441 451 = 50.5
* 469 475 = 36.4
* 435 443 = 57.1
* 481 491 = 43.2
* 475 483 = 40.1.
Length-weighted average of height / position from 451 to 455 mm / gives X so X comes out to 43.5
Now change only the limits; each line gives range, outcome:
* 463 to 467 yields 36.5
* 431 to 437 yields 56.8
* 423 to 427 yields 49.6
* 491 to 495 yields 45.1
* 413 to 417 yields 50.8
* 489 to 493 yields 43.9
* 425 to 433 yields 53.5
